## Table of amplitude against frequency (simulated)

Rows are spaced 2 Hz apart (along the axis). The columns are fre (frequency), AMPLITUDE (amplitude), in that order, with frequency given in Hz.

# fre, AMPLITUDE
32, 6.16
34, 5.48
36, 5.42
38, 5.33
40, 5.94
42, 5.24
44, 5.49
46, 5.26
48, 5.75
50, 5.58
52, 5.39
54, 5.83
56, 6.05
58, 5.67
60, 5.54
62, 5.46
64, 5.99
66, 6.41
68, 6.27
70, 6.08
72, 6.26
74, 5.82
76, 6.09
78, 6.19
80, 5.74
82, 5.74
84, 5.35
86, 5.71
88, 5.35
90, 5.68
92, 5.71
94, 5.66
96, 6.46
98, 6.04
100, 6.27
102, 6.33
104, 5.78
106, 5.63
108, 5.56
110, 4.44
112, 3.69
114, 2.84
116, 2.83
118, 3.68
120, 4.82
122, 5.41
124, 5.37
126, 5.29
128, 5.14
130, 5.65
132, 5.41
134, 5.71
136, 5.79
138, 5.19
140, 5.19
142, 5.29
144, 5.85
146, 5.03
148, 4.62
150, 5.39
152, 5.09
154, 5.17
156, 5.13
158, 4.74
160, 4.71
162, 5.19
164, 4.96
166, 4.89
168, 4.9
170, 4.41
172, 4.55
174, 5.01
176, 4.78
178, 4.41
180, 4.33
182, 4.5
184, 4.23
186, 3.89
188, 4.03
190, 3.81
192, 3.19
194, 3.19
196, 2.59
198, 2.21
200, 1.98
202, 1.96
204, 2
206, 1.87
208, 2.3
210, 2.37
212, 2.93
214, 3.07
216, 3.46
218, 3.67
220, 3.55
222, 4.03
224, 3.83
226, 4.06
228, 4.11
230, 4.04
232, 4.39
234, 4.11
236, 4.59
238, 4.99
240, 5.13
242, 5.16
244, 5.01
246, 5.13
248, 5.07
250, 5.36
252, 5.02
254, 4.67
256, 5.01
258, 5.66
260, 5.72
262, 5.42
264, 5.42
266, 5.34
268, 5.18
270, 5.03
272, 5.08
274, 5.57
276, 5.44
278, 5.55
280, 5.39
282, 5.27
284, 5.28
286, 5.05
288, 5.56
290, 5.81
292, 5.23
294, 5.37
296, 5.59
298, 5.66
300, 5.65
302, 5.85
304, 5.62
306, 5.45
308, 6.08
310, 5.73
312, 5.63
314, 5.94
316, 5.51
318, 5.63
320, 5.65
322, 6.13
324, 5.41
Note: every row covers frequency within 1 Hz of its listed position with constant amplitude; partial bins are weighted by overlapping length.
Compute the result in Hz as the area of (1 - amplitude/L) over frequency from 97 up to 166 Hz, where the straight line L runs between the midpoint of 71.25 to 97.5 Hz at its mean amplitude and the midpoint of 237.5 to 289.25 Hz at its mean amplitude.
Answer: 7.1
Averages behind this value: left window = 5.83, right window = 5.26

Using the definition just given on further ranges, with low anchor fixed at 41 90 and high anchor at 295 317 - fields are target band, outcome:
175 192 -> 4.6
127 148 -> 1.3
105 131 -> 5.0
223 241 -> 4.3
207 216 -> 4.7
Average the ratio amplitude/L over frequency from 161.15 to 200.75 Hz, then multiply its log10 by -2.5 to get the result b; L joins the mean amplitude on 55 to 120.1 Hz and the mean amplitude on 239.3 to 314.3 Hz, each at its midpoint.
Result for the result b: 0.32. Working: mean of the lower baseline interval 5.5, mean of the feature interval 4.06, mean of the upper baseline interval 5.39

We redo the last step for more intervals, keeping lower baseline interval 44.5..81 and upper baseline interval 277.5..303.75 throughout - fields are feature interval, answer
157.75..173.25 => 0.18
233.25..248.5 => 0.14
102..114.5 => 0.19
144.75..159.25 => 0.14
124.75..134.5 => 0.06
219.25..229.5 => 0.38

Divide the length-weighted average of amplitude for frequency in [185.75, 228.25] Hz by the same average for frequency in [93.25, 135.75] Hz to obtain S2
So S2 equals 0.59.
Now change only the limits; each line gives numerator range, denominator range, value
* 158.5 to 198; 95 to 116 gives 0.82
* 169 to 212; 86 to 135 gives 0.65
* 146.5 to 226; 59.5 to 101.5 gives 0.66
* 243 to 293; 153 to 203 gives 1.29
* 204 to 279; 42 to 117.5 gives 0.80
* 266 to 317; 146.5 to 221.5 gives 1.42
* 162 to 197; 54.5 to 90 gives 0.72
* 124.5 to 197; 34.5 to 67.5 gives 0.84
